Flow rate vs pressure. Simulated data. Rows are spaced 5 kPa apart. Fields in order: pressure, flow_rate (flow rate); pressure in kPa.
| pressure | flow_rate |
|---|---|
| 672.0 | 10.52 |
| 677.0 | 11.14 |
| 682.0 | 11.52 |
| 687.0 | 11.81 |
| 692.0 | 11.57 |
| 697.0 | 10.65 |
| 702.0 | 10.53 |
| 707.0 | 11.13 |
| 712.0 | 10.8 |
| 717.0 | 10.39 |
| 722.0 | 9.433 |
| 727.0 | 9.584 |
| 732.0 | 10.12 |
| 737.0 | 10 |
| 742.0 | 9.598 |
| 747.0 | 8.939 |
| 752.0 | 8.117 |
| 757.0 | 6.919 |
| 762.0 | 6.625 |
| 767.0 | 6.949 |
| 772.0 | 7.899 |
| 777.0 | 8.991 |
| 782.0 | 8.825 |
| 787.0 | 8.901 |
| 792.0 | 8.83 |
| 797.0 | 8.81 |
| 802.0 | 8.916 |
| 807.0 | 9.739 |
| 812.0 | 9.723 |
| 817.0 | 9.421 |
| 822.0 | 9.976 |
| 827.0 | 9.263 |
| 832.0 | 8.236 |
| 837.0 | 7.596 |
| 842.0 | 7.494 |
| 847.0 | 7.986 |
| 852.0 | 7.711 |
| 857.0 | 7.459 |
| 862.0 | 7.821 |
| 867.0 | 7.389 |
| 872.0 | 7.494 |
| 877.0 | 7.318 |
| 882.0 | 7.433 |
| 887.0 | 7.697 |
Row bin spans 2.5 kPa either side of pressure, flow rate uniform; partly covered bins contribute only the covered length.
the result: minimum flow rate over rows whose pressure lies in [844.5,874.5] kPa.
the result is 7.389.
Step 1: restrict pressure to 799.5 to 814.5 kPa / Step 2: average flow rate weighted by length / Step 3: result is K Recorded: 9.46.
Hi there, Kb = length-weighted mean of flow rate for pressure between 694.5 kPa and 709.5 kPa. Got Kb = 10.8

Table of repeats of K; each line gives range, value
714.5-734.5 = 9.88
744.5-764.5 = 7.65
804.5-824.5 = 9.71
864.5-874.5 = 7.44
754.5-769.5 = 6.83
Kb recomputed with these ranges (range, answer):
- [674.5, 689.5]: 11.5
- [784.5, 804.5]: 8.86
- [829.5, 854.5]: 7.8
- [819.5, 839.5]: 8.77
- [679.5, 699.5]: 11.4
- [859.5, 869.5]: 7.6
